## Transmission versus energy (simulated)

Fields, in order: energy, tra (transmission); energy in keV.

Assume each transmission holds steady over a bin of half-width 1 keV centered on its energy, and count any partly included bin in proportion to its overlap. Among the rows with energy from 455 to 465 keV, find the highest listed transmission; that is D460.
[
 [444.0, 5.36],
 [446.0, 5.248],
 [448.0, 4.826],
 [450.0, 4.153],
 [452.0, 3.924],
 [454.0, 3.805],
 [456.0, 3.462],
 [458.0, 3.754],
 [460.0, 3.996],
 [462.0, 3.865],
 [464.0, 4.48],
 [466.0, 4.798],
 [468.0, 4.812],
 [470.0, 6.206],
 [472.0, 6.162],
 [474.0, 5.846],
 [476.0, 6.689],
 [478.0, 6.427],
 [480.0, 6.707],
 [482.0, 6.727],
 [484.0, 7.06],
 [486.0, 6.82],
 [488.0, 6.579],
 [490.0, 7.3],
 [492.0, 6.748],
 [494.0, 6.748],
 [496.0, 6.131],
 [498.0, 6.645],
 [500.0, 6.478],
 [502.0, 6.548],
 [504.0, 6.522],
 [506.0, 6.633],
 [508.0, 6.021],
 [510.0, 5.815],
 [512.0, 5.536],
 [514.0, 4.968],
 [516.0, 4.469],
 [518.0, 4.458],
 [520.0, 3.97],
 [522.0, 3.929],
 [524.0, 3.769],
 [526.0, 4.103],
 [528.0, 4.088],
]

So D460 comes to 4.48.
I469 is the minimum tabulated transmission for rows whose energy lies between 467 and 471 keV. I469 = 4.812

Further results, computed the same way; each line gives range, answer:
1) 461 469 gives 3.865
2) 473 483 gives 5.846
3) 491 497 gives 6.131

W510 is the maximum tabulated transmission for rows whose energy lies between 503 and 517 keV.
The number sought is 6.633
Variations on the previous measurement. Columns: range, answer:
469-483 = 6.727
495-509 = 6.645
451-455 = 3.924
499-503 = 6.548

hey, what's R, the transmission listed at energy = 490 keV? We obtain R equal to 7.3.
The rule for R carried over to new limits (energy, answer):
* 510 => 5.815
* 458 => 3.754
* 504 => 6.522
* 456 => 3.462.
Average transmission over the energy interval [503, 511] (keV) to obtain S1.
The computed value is 6.25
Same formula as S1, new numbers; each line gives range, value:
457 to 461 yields 3.88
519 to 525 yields 3.89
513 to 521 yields 4.47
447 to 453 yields 4.3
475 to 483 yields 6.64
